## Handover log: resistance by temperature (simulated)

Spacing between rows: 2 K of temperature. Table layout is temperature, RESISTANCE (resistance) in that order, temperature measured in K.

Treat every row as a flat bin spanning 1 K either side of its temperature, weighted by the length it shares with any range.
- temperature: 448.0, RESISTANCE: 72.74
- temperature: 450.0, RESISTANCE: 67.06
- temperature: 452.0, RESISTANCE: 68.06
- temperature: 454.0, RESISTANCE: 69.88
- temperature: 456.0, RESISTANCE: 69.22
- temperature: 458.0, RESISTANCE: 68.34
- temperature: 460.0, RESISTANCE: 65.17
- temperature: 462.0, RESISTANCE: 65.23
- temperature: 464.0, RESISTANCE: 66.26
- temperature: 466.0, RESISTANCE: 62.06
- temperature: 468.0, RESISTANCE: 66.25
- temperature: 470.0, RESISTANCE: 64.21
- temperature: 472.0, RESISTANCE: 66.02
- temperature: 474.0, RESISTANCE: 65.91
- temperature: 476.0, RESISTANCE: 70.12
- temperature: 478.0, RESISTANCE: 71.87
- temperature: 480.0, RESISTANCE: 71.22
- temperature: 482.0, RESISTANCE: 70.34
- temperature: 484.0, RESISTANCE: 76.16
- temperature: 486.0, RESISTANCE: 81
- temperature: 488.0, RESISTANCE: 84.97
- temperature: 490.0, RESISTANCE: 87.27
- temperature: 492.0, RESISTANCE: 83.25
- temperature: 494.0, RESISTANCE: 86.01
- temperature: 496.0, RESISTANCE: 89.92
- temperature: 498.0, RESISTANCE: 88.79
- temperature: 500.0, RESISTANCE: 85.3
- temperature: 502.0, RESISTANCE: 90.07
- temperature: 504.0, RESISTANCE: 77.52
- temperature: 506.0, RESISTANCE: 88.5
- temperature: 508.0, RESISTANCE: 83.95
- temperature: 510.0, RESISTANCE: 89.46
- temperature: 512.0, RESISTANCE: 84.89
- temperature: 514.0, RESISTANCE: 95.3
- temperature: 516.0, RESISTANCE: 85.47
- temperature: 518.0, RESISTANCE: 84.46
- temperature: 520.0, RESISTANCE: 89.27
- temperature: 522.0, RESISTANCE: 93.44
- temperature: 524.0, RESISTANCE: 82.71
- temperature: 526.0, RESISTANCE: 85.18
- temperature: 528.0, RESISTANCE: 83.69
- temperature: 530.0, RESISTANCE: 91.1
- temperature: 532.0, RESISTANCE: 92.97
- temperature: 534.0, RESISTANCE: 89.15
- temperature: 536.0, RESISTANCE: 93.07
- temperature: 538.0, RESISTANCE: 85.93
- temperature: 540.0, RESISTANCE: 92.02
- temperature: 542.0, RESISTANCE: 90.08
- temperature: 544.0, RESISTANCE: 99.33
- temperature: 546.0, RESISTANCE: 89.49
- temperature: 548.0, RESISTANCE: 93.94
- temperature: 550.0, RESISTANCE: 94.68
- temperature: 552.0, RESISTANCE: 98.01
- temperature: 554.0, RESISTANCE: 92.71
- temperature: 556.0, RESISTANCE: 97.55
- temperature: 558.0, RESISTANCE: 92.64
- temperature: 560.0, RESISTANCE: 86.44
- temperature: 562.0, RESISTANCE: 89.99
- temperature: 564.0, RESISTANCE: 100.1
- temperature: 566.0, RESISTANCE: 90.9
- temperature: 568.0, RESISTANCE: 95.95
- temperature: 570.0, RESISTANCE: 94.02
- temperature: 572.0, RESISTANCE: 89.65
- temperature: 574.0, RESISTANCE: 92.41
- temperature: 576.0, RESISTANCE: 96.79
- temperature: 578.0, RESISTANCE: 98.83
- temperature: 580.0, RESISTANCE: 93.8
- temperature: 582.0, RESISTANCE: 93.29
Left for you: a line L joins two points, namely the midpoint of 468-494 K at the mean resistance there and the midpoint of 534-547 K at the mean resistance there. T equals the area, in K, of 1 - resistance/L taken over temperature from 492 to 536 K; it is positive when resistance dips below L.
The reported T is -2.0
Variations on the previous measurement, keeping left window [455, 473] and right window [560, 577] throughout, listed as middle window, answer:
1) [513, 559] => -3.4 K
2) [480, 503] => -3.2 K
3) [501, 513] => -1.3 K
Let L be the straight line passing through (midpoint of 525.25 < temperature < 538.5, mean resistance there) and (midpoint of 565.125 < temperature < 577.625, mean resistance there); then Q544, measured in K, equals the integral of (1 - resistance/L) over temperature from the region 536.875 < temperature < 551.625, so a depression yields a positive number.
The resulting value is -0.34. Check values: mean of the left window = 88.9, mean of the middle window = 92.5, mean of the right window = 93.6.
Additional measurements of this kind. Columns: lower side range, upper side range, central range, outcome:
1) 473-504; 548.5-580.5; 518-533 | -0.2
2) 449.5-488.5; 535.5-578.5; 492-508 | -1.7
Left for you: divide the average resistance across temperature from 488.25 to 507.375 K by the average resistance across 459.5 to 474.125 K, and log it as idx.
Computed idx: 1.32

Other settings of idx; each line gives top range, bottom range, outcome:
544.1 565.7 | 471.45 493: 1.24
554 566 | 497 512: 1.08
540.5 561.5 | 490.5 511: 1.08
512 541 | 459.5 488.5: 1.27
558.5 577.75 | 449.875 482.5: 1.38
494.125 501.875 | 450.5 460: 1.29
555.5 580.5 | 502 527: 1.08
